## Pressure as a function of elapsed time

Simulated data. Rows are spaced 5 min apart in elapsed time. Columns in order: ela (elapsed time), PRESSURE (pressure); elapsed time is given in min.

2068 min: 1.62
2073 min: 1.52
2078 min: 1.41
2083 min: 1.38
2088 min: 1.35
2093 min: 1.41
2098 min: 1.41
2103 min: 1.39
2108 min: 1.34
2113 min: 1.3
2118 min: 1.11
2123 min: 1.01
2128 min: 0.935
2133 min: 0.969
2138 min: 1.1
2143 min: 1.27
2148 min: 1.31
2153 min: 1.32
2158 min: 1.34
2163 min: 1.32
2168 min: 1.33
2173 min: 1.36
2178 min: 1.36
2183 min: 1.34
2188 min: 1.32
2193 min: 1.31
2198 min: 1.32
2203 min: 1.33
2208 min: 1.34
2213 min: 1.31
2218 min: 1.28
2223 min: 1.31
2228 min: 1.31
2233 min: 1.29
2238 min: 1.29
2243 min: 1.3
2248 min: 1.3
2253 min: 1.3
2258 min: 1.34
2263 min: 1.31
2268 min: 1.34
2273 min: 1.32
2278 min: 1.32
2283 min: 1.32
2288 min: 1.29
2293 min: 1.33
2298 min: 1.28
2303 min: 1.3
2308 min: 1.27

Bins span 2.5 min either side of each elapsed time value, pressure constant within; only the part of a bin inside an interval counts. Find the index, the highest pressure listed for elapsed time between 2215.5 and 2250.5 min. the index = 1.31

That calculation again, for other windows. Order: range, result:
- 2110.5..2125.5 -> 1.3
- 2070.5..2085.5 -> 1.52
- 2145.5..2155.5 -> 1.32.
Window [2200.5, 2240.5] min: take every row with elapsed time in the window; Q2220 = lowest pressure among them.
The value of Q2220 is 1.28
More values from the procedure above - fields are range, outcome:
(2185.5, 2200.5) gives 1.31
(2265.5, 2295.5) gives 1.29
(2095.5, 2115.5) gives 1.3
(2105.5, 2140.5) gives 0.935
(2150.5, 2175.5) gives 1.32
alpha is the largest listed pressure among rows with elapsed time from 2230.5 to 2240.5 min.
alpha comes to 1.29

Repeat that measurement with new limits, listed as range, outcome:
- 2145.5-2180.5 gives 1.36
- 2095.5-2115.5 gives 1.41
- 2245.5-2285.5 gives 1.34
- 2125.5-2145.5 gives 1.27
